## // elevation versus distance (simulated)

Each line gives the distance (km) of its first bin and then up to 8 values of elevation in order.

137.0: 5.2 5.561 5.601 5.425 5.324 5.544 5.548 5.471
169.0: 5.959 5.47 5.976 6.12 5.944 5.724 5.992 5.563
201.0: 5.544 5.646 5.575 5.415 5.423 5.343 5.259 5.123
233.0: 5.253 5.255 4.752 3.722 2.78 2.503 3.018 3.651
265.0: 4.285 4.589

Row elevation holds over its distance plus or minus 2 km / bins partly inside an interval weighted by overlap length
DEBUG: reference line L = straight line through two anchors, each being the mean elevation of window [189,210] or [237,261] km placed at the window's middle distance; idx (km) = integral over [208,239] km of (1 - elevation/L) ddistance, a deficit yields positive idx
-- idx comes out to -4.75 km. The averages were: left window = 5.67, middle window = 5.32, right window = 3.54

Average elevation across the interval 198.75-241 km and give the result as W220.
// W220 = 5.35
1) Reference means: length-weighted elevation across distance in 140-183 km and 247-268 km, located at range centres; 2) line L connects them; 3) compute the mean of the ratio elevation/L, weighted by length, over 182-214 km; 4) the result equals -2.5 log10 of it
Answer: -0.20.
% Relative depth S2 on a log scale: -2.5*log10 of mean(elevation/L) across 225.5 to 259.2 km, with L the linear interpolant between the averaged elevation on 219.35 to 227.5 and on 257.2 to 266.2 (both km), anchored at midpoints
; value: 0.12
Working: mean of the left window 5.29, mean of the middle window 4.1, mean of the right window 3.75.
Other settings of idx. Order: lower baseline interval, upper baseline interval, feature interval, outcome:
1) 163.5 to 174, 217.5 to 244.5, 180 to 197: -1.3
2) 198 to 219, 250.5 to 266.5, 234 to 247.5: -1.4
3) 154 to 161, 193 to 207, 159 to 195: -1.5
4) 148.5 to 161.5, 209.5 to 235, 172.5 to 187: -1.4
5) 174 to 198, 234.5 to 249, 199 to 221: -1.2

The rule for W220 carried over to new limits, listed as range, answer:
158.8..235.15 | 5.6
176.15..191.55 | 5.94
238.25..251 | 3.84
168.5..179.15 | 5.78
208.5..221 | 5.44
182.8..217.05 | 5.66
